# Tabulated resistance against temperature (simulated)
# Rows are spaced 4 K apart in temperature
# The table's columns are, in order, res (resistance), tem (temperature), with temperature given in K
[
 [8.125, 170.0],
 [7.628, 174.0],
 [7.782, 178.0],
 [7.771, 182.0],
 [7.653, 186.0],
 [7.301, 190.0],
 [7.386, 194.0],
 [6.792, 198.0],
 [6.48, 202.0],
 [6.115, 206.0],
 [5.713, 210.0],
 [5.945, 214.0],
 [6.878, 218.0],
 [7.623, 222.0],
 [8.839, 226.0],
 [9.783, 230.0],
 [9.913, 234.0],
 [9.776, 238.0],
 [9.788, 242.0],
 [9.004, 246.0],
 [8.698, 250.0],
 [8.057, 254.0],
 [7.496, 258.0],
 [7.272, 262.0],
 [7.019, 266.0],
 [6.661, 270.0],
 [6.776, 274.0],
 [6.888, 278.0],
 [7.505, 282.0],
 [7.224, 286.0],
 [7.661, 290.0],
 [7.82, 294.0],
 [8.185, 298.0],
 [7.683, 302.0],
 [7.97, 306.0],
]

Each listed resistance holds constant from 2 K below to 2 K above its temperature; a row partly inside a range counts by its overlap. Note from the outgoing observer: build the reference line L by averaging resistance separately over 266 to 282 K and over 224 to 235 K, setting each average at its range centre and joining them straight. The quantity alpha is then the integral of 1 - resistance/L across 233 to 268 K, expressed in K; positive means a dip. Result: -1.0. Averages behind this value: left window 9.48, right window 6.9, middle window 8.52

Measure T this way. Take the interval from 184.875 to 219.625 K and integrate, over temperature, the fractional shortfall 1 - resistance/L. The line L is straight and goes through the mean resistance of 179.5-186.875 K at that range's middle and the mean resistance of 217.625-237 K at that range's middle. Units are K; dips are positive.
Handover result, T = 6.4 K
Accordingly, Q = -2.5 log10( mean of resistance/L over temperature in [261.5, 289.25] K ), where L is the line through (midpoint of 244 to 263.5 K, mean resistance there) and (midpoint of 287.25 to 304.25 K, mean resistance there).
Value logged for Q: 0.130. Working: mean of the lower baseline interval 8.13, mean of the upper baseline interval 7.81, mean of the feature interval 7.06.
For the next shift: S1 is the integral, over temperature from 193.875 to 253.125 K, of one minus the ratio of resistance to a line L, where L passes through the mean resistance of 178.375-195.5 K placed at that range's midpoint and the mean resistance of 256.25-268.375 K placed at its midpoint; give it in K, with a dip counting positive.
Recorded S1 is -4.4 K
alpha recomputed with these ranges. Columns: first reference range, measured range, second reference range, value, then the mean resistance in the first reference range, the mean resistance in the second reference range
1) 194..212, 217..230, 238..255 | -0.8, 6.4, 9.04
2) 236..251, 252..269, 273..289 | 1.9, 9.36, 7.15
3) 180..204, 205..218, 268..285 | 2.0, 7.23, 6.97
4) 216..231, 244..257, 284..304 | -0.8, 8.18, 7.71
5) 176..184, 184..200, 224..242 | 1.8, 7.78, 9.6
